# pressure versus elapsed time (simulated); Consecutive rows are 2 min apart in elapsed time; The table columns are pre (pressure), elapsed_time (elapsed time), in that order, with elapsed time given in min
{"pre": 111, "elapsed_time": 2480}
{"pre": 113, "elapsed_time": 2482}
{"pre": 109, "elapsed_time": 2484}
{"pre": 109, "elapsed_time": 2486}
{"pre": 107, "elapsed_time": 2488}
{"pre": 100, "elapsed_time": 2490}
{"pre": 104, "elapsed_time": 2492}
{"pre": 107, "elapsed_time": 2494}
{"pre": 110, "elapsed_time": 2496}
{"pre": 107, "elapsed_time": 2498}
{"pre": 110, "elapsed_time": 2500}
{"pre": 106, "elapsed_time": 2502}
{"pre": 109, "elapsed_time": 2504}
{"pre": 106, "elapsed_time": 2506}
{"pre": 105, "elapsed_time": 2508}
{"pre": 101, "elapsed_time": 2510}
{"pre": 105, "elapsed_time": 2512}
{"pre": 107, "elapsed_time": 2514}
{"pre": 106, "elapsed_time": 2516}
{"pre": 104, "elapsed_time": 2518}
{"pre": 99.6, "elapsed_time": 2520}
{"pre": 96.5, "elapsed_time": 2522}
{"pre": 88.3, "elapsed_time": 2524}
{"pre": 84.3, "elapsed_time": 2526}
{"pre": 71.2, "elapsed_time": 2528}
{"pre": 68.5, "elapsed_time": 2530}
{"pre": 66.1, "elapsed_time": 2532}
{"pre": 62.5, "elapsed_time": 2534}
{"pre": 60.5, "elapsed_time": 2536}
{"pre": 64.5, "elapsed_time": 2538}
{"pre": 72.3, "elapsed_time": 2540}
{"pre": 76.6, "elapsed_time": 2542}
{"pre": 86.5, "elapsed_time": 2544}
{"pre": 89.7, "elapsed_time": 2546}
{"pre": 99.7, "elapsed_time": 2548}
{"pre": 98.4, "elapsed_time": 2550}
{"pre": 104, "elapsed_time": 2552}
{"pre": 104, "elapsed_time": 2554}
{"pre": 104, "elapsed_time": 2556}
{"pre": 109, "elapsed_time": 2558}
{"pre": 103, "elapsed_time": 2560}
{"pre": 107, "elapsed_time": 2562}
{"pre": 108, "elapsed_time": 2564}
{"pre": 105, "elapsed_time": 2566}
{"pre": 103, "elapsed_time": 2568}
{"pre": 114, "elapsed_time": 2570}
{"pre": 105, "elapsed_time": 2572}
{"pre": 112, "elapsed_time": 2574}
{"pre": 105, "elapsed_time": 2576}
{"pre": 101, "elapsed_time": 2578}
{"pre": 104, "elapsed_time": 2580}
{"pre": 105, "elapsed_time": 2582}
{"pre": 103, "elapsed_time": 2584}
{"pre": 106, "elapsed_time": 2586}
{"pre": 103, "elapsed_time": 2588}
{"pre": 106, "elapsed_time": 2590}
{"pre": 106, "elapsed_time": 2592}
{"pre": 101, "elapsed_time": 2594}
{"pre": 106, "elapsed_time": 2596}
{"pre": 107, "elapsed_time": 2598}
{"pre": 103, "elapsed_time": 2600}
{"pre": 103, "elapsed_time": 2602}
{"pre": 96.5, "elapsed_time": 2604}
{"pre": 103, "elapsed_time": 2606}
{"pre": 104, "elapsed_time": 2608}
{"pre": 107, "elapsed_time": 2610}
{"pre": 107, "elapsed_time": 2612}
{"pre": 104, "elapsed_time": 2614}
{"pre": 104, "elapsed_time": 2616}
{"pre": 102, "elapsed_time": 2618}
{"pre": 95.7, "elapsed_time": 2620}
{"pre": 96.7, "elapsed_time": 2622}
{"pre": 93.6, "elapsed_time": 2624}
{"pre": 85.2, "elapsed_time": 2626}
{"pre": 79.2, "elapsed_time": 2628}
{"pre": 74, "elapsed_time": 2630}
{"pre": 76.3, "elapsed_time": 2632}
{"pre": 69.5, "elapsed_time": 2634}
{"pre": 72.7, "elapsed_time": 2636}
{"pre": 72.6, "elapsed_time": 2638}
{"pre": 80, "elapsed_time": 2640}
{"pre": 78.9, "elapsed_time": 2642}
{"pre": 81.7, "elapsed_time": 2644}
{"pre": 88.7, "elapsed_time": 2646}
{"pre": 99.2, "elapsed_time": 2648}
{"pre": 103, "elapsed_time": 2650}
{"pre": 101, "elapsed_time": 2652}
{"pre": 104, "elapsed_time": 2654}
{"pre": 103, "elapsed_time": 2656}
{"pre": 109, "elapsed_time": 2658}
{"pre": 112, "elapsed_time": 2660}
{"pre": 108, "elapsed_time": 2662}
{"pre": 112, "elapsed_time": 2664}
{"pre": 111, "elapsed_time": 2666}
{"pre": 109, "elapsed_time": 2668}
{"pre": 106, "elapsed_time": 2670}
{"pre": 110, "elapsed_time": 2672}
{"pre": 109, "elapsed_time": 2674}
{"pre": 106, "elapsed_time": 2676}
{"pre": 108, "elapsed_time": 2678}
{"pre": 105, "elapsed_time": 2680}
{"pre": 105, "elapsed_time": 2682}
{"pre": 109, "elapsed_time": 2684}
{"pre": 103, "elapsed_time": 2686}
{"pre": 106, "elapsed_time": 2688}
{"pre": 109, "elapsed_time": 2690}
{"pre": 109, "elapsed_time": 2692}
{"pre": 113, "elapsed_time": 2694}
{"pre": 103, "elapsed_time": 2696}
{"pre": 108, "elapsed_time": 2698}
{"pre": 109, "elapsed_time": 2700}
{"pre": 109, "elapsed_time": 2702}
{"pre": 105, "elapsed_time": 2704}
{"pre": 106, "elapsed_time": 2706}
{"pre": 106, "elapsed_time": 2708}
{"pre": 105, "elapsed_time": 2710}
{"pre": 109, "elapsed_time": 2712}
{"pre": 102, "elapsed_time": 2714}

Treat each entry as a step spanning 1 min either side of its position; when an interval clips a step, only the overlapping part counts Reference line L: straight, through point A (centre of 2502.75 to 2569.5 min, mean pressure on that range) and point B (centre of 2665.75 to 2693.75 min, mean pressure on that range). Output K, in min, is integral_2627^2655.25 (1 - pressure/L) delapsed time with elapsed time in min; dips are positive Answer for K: 5.3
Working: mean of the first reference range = 93.4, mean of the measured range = 84.5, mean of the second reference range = 108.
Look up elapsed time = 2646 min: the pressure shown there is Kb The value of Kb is 88.7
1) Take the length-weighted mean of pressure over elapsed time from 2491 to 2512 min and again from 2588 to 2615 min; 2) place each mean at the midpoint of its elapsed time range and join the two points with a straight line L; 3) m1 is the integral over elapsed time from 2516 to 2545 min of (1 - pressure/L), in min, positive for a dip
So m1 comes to 7.2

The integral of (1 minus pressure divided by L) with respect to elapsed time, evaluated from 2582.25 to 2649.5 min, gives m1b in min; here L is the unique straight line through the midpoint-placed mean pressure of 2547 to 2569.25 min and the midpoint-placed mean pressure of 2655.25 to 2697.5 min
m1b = 7.2 min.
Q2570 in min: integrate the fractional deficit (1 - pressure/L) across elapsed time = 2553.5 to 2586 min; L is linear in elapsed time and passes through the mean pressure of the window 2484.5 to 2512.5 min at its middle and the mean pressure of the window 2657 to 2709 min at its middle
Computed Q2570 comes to 0.3 min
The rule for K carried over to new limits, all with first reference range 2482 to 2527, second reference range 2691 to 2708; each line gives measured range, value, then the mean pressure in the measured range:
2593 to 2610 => 0.41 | 103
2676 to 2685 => 0.05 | 107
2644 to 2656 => 0.97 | 98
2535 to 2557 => 3.66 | 87.3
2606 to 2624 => 0.67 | 102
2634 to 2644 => 2.87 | 76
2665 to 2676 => -0.17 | 109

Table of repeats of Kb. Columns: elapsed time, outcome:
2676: 106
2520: 99.6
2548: 99.7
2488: 107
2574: 112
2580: 104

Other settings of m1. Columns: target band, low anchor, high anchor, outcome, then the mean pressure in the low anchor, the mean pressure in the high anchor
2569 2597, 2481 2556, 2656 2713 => -1.5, 95.2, 108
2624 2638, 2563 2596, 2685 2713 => 3.8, 105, 107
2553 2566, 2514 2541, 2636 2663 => -3.2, 81.3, 94.6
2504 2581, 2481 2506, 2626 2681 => 6.4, 108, 95.7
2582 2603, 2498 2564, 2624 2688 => -2.1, 93.4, 96.6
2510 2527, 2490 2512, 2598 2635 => 0.9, 106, 95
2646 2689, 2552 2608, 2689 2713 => 0.3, 105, 108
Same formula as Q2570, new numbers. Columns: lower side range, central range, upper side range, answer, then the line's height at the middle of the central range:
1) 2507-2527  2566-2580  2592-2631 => -1.02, 99.1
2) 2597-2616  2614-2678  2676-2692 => 5.89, 105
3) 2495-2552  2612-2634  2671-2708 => 2.21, 101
